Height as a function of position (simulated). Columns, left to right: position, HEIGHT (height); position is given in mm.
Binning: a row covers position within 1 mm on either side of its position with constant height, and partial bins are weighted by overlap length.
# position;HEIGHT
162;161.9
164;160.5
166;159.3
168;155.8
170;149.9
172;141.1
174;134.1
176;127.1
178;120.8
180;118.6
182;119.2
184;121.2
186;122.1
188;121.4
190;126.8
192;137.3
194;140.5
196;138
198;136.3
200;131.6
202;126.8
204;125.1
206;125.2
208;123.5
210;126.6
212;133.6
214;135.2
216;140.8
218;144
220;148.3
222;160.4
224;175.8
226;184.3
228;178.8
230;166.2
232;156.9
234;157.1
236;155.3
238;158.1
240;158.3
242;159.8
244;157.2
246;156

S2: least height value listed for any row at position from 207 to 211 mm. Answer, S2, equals 123.5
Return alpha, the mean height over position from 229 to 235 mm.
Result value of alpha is 160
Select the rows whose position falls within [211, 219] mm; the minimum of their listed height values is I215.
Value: 133.6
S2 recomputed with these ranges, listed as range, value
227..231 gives 166.2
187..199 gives 121.4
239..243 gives 158.3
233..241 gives 155.3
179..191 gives 118.6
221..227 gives 160.4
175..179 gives 120.8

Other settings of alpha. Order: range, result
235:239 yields 157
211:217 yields 137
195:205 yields 132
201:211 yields 125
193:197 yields 139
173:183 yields 124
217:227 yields 163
